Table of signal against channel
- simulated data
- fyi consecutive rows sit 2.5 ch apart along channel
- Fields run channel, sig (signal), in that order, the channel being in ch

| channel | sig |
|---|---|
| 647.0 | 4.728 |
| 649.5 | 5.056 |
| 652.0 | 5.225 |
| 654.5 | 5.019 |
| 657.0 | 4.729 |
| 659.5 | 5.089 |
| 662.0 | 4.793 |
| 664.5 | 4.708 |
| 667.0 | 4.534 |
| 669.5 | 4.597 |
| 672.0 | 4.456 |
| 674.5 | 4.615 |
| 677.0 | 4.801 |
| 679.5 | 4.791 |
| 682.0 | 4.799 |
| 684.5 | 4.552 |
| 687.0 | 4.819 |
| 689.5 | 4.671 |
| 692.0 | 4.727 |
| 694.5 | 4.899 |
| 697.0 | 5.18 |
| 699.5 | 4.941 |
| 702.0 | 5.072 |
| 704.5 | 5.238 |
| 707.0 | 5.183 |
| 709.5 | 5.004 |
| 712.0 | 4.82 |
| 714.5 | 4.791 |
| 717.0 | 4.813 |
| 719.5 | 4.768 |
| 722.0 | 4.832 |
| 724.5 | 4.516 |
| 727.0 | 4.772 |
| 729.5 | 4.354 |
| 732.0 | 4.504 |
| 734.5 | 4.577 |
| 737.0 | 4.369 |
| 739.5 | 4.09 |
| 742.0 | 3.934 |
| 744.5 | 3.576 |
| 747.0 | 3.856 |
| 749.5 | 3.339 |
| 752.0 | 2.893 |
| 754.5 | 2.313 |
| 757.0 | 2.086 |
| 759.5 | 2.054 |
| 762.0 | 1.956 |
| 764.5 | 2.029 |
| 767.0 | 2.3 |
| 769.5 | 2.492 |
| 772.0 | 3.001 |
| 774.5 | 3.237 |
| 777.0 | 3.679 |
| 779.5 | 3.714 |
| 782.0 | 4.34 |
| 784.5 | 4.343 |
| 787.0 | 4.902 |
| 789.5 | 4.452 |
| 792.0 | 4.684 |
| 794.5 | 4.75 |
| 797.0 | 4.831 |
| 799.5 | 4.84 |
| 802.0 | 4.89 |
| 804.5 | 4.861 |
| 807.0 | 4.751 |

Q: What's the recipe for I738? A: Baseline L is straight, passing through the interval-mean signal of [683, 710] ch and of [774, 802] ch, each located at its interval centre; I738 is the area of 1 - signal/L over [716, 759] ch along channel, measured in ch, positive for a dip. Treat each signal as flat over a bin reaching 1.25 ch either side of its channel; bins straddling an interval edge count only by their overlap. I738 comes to 7.0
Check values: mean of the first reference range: 4.93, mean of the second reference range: 4.4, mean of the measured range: 3.94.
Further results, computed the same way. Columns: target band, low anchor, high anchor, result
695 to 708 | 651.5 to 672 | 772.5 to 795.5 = -1.44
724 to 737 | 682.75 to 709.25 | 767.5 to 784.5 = -0.75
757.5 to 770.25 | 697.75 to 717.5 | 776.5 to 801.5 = 6.85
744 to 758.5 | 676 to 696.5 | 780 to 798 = 5.25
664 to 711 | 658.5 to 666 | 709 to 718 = 0.23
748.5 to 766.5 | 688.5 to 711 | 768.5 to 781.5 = 6.53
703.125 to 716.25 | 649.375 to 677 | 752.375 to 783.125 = -3.74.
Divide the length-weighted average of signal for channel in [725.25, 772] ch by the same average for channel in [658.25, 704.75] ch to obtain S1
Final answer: 0.7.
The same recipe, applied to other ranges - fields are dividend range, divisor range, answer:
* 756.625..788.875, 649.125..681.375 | 0.66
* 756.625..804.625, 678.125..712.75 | 0.75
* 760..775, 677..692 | 0.52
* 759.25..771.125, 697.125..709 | 0.43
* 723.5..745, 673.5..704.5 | 0.89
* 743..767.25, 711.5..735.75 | 0.57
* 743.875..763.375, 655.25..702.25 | 0.57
